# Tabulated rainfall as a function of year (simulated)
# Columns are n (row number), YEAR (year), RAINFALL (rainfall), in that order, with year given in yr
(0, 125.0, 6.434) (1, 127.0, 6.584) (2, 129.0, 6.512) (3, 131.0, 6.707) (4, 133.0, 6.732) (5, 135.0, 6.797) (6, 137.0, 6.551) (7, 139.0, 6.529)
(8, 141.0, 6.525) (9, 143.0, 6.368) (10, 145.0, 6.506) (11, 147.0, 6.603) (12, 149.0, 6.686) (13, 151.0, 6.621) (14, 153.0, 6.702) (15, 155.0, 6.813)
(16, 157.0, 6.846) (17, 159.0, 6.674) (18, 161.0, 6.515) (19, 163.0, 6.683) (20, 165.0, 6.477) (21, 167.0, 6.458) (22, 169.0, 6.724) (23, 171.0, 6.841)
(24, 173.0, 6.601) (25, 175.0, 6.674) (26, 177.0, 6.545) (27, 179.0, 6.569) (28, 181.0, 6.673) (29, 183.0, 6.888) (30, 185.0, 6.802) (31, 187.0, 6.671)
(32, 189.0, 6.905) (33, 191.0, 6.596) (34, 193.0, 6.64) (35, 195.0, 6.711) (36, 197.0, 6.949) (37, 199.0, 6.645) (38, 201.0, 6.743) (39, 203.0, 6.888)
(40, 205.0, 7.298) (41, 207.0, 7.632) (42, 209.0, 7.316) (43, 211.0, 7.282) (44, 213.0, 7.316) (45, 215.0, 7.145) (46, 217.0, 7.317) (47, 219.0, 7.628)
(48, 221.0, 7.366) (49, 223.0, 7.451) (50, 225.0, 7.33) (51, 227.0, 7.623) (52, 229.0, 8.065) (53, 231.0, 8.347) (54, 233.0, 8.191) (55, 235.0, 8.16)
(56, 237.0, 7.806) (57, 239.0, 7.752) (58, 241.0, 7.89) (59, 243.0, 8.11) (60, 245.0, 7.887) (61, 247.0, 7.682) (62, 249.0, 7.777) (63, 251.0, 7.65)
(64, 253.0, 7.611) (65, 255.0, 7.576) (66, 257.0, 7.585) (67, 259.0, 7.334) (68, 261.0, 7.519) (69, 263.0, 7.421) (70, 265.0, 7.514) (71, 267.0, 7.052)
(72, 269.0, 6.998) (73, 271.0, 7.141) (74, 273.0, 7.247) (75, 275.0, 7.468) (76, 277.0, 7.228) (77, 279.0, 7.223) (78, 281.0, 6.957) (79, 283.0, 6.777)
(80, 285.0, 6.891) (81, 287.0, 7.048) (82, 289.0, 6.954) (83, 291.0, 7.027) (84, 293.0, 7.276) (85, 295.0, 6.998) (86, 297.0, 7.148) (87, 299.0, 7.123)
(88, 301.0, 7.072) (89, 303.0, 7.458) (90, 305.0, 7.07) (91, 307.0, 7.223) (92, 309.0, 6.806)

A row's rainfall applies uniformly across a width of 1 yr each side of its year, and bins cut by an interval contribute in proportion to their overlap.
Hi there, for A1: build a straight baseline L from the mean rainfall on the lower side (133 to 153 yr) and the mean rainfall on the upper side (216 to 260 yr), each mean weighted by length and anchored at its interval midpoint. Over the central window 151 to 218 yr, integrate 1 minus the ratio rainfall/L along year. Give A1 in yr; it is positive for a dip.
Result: 2.4 yr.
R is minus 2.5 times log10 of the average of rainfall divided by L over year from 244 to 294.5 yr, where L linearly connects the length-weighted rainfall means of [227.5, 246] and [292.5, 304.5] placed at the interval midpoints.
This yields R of 0.038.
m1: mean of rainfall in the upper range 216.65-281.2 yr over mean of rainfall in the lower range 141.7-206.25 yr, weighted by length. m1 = 1.13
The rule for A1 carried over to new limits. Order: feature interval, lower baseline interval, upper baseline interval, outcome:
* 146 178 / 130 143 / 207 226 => 0.94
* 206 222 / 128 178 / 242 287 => -0.76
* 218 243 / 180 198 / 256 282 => -2.78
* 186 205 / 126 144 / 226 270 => 1.08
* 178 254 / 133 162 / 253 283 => -3.65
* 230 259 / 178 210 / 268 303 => -3.49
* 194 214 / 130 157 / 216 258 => 0.77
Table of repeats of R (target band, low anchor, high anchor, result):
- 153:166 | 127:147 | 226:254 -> 0.03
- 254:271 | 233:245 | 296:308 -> 0.04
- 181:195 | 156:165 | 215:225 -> 0.04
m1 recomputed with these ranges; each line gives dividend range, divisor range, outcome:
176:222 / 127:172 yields 1.05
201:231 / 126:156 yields 1.12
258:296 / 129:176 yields 1.08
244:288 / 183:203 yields 1.09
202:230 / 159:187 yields 1.11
